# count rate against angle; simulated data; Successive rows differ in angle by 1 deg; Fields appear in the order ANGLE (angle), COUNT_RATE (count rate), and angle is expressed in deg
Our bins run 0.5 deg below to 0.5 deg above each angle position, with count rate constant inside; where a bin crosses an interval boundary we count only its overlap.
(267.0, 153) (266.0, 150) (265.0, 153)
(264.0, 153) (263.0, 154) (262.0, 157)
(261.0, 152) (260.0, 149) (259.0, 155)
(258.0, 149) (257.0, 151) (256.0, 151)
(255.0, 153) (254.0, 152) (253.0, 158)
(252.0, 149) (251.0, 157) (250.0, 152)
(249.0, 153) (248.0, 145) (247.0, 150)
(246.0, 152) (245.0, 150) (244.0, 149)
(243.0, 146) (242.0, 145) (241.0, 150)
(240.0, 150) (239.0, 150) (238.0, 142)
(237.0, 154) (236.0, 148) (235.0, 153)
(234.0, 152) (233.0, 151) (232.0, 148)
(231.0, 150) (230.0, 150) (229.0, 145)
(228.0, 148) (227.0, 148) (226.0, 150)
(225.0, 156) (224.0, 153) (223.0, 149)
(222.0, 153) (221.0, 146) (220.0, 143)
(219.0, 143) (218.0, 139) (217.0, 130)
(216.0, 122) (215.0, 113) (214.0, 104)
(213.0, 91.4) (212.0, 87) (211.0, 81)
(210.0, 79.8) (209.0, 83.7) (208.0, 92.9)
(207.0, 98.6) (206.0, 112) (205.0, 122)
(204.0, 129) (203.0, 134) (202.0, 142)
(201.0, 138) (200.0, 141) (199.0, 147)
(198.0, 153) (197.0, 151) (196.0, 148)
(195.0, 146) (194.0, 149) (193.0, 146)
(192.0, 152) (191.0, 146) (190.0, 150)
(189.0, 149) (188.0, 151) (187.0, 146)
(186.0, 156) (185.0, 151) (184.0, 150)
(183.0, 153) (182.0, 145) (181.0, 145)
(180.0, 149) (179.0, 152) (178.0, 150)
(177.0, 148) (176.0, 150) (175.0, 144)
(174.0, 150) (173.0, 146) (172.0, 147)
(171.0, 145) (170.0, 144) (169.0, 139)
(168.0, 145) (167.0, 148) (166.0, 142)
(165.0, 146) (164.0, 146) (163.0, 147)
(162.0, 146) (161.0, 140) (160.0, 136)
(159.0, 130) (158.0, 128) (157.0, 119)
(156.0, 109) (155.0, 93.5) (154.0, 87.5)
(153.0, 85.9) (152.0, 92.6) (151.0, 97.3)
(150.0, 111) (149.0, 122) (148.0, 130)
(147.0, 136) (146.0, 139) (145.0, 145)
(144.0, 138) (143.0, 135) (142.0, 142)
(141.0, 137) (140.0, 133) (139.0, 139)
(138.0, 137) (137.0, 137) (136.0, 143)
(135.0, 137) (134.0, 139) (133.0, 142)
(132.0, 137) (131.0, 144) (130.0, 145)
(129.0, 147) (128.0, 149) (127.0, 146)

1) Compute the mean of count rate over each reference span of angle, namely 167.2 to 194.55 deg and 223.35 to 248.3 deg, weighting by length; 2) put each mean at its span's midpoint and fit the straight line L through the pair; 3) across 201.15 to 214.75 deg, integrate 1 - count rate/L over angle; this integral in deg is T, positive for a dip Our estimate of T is 4.0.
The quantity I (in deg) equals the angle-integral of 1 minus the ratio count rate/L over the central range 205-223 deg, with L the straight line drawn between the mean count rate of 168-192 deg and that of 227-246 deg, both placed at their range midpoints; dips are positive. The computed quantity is 4.2 deg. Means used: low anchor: 148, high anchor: 149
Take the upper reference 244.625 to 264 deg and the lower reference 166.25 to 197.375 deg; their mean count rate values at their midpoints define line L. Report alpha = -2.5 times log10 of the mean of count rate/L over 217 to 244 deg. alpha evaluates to 0.02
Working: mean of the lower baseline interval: 148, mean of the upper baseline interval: 152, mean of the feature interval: 148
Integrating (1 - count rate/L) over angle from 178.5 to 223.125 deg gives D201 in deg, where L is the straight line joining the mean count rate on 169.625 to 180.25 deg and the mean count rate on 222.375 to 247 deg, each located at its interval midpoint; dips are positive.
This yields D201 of 4.5 deg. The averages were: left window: 148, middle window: 133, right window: 150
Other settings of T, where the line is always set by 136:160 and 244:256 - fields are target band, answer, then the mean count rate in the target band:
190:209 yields 0.4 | 135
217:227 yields -0.2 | 147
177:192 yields -1.8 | 150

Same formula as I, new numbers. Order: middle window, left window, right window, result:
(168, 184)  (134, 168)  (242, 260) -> -1.5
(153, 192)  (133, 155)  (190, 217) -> -4.8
